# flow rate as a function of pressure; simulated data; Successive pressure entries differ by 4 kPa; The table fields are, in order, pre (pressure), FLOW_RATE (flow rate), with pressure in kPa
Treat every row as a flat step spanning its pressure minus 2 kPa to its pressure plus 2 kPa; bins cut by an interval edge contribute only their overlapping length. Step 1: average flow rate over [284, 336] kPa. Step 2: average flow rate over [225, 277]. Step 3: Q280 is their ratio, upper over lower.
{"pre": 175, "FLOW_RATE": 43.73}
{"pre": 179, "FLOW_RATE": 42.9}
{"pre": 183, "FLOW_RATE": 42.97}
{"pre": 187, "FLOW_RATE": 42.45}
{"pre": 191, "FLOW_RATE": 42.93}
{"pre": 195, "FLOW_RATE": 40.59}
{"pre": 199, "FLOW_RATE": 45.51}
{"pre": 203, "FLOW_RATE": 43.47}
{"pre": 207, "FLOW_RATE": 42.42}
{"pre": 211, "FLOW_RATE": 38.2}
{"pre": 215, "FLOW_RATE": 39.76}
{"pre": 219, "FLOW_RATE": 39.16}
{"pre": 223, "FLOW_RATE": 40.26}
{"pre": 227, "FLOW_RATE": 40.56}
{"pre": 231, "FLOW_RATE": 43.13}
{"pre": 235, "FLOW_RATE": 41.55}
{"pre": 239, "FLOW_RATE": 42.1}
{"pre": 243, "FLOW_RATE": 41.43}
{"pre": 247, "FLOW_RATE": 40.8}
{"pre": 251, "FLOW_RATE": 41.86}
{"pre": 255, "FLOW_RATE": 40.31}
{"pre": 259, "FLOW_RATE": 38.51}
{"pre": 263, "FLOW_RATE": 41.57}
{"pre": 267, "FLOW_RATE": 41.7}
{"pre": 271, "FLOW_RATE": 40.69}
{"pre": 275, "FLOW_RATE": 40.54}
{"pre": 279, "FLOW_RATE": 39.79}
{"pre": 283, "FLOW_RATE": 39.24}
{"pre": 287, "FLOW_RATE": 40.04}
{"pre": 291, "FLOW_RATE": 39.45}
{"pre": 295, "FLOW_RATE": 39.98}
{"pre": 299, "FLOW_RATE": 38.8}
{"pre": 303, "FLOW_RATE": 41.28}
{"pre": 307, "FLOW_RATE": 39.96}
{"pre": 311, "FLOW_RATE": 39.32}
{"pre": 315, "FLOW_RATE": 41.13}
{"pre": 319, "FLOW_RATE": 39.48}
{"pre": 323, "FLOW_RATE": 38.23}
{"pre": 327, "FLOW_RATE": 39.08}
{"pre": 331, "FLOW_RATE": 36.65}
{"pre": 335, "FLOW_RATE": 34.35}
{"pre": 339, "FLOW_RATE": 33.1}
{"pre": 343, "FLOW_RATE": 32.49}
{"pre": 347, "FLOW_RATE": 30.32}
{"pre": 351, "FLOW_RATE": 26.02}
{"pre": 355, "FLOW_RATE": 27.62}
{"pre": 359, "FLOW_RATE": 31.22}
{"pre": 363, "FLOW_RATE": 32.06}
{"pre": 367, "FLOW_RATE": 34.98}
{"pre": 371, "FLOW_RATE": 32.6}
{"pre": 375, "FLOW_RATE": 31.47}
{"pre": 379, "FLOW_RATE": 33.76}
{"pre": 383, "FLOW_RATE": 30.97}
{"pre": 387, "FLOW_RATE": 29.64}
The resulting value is 1.0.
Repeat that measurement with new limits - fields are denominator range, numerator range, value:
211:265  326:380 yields 0.80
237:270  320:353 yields 0.83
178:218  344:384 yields 0.74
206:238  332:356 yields 0.76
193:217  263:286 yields 0.97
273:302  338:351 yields 0.78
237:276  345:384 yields 0.76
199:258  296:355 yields 0.88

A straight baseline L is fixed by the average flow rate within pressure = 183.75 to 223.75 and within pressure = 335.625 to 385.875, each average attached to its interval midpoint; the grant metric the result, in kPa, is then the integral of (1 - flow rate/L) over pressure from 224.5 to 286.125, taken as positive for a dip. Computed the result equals -4.3 kPa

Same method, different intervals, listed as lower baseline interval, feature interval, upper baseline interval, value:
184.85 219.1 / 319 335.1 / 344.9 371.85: -2.4 kPa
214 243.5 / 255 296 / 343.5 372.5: -3.2 kPa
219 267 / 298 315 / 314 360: -1.8 kPa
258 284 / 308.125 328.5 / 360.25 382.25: -1.5 kPa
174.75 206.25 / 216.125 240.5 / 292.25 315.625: 0.5 kPa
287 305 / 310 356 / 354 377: 1.1 kPa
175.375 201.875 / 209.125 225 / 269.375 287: 1.0 kPa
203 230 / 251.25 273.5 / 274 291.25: -0.4 kPa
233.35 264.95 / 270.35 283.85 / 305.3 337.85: 0.0 kPa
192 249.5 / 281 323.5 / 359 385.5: -3.7 kPa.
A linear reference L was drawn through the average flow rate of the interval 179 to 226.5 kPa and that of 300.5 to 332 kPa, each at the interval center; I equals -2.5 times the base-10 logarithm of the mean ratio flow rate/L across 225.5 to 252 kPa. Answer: -0.02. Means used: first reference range 41.6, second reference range 39.5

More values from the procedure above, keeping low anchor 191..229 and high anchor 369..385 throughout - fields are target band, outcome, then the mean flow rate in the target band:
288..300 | -0.08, 39.5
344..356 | 0.18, 28.4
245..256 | -0.06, 41.1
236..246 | -0.06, 41.6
